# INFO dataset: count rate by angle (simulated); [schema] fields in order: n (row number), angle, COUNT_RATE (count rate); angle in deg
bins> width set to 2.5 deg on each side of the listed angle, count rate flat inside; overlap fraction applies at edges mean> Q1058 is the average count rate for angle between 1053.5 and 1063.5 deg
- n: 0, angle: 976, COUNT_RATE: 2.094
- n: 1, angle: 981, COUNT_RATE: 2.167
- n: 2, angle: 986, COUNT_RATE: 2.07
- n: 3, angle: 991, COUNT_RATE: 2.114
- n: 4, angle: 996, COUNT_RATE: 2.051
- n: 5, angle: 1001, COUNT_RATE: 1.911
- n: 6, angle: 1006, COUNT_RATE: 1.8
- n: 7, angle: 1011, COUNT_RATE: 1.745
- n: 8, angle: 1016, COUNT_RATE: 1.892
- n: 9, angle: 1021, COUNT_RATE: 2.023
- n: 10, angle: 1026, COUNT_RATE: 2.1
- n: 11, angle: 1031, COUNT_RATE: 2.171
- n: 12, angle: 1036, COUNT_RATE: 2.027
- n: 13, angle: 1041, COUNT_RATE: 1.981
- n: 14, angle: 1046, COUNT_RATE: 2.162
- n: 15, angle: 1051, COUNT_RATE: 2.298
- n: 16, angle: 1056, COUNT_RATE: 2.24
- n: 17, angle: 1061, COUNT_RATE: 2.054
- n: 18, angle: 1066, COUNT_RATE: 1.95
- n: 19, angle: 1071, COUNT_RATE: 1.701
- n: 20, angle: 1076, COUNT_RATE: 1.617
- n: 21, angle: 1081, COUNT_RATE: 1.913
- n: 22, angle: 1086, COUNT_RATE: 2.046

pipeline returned 2.15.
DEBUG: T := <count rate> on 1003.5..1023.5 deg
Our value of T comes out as 1.86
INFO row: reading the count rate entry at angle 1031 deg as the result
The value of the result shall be 2.171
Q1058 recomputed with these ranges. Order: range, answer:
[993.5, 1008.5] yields 1.92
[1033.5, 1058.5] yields 2.14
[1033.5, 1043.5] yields 2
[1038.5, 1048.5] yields 2.07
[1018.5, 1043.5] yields 2.06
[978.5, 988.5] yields 2.12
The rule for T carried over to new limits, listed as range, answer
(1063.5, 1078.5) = 1.76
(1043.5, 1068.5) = 2.14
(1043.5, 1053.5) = 2.23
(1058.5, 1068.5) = 2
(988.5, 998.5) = 2.08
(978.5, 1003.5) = 2.06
